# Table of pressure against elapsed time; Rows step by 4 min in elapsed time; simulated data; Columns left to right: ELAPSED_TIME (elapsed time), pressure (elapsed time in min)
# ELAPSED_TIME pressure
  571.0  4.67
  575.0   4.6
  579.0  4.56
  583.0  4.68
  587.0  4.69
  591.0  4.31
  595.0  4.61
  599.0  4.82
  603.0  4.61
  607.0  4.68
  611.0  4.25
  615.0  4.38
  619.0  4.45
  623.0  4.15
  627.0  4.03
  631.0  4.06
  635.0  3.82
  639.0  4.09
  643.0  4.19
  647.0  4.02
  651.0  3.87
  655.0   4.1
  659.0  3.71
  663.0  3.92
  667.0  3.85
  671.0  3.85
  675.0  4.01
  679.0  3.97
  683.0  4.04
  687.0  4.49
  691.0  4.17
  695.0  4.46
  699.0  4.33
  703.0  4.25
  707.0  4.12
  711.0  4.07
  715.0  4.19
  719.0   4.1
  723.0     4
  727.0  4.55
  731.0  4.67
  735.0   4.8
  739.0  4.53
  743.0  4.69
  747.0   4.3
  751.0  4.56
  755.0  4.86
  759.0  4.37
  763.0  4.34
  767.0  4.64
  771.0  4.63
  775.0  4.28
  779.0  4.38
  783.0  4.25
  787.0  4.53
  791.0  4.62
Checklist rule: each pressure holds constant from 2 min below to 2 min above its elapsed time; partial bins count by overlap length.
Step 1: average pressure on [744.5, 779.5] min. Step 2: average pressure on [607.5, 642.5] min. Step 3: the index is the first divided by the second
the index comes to 1.08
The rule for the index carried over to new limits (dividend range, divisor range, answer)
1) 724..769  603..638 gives 1.07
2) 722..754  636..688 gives 1.14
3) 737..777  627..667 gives 1.14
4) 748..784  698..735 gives 1.05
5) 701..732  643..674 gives 1.08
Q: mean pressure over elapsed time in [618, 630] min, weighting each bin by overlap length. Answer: 4.18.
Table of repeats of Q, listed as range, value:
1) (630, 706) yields 4.06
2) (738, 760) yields 4.56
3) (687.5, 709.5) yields 4.28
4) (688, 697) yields 4.33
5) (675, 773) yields 4.37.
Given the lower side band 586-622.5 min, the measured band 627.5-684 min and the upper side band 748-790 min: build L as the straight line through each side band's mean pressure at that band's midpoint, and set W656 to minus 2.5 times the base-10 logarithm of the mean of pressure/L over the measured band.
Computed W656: 0.14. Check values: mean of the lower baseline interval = 4.51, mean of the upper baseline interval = 4.48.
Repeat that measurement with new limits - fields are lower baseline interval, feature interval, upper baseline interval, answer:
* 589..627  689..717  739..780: 0.06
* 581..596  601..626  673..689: 0.01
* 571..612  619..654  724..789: 0.13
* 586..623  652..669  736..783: 0.16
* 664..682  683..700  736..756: -0.06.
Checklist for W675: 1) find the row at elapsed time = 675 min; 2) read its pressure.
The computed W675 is 4.01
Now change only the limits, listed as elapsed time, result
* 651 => 3.87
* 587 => 4.69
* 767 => 4.64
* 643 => 4.19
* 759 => 4.37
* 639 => 4.09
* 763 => 4.34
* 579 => 4.56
